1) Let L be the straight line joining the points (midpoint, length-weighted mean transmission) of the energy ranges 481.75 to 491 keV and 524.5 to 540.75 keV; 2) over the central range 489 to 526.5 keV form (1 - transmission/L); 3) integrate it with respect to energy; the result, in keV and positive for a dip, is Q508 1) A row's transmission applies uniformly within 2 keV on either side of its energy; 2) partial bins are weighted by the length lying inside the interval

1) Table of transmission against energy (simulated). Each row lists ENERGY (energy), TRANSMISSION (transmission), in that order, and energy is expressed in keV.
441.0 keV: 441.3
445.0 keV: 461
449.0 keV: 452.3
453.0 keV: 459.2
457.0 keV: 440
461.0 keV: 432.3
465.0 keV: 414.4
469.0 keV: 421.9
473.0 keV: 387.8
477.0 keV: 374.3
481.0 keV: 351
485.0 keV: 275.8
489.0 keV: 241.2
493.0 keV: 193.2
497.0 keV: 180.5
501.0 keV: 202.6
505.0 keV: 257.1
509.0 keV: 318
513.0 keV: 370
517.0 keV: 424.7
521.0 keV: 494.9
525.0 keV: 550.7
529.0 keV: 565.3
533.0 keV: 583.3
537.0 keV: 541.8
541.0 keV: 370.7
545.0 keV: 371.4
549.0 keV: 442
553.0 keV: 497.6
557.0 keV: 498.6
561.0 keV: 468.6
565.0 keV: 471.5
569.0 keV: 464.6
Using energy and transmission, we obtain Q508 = 7.7 keV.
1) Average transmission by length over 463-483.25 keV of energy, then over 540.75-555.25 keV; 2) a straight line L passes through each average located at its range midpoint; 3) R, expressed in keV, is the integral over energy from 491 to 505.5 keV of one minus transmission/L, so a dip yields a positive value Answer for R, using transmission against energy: 7.2 keV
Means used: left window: 388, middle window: 203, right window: 428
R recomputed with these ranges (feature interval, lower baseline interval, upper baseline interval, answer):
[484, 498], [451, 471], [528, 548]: 7.12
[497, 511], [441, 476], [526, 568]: 6.43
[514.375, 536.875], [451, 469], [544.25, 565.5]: -3.31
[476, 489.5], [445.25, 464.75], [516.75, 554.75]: 4.27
